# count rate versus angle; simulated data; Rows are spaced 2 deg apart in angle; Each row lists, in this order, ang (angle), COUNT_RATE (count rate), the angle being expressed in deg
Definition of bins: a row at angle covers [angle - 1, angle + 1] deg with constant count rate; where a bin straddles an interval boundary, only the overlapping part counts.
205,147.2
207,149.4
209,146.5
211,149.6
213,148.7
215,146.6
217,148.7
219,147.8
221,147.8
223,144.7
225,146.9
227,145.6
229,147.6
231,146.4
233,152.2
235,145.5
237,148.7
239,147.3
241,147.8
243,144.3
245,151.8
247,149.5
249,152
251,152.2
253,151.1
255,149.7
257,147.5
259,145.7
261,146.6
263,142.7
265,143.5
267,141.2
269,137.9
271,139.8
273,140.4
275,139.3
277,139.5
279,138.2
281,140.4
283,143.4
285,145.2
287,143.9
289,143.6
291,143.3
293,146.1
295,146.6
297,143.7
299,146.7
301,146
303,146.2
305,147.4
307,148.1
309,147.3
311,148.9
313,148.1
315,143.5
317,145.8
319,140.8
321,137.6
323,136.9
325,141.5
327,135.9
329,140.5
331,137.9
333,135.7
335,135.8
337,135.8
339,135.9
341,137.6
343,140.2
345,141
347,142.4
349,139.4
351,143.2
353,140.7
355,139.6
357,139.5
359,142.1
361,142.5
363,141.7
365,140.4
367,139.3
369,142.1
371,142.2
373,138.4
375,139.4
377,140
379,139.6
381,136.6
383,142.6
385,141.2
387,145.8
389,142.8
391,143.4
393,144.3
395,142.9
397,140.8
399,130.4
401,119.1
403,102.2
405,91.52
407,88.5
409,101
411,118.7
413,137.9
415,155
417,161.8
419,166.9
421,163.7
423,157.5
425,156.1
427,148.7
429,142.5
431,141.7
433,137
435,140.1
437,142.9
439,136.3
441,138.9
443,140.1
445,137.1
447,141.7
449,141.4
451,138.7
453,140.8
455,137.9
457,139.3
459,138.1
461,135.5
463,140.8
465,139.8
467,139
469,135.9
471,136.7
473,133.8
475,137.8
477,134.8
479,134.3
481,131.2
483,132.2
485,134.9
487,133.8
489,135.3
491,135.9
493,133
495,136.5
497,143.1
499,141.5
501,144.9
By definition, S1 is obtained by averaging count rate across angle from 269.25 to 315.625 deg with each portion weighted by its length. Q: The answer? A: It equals 144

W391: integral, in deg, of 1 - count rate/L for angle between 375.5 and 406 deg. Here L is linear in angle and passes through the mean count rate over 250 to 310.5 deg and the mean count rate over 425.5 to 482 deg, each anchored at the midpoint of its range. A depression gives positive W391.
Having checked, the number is 1.6 deg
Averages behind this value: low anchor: 144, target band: 134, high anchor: 139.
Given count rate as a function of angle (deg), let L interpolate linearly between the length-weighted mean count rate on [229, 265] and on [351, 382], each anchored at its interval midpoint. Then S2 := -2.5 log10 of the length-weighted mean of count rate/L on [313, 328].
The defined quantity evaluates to 0.02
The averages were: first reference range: 148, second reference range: 140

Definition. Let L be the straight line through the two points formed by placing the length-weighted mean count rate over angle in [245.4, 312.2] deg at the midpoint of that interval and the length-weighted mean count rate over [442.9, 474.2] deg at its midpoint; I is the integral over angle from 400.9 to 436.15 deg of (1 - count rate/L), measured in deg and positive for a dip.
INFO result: 1.1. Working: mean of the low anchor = 145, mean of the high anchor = 138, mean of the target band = 135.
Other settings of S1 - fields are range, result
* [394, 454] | 137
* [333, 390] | 140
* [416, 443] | 148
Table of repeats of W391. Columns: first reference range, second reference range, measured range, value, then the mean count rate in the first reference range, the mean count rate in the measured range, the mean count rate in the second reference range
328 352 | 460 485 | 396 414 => 3.0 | 139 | 114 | 136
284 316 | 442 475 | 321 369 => 1.5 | 146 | 139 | 139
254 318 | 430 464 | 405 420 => 1.1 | 144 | 130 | 139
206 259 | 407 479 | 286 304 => 0.1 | 148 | 145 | 140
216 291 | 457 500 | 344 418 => 2.5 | 146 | 136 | 136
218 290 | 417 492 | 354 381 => 0.5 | 145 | 140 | 141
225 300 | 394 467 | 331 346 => 0.4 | 145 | 137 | 137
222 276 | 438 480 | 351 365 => 0.1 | 146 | 141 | 138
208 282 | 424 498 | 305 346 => 0.7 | 146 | 141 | 138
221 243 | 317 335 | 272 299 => -0.1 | 147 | 143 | 139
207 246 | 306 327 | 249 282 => 0.5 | 148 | 144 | 143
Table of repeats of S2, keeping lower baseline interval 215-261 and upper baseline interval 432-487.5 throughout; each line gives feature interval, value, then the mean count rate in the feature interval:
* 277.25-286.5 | 0.03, 142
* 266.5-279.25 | 0.05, 139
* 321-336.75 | 0.05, 138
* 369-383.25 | 0.01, 140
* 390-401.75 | 0.03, 137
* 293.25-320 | -0.01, 146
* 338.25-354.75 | 0.02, 140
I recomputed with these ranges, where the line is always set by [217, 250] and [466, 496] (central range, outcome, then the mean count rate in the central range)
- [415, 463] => -2.6 deg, 145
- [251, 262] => -0.1 deg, 148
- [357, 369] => 0.0 deg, 141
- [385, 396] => -0.3 deg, 144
